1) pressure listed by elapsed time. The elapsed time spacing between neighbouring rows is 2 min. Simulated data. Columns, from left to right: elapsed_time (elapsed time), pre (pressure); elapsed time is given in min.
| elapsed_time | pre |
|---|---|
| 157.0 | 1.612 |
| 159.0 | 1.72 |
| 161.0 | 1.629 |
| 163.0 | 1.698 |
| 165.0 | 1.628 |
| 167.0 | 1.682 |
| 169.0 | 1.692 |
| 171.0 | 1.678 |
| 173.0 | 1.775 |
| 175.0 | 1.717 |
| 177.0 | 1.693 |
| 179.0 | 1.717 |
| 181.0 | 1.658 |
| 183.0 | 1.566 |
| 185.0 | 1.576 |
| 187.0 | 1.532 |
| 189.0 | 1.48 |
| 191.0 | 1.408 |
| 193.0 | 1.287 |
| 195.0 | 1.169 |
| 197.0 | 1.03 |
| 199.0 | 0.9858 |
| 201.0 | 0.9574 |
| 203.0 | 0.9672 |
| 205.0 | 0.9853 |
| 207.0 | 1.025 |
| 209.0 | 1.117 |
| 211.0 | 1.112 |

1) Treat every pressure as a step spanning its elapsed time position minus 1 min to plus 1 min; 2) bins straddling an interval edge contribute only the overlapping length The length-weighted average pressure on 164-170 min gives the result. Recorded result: 1.67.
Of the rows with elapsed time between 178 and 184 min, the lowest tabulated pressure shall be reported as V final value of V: 1.566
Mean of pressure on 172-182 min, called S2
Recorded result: 1.71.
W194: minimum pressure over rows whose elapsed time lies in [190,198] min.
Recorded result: 1.03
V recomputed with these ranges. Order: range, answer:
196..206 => 0.9574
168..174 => 1.678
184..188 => 1.532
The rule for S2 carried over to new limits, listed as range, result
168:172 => 1.69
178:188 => 1.61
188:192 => 1.44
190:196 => 1.29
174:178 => 1.71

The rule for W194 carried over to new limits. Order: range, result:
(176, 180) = 1.693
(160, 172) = 1.628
